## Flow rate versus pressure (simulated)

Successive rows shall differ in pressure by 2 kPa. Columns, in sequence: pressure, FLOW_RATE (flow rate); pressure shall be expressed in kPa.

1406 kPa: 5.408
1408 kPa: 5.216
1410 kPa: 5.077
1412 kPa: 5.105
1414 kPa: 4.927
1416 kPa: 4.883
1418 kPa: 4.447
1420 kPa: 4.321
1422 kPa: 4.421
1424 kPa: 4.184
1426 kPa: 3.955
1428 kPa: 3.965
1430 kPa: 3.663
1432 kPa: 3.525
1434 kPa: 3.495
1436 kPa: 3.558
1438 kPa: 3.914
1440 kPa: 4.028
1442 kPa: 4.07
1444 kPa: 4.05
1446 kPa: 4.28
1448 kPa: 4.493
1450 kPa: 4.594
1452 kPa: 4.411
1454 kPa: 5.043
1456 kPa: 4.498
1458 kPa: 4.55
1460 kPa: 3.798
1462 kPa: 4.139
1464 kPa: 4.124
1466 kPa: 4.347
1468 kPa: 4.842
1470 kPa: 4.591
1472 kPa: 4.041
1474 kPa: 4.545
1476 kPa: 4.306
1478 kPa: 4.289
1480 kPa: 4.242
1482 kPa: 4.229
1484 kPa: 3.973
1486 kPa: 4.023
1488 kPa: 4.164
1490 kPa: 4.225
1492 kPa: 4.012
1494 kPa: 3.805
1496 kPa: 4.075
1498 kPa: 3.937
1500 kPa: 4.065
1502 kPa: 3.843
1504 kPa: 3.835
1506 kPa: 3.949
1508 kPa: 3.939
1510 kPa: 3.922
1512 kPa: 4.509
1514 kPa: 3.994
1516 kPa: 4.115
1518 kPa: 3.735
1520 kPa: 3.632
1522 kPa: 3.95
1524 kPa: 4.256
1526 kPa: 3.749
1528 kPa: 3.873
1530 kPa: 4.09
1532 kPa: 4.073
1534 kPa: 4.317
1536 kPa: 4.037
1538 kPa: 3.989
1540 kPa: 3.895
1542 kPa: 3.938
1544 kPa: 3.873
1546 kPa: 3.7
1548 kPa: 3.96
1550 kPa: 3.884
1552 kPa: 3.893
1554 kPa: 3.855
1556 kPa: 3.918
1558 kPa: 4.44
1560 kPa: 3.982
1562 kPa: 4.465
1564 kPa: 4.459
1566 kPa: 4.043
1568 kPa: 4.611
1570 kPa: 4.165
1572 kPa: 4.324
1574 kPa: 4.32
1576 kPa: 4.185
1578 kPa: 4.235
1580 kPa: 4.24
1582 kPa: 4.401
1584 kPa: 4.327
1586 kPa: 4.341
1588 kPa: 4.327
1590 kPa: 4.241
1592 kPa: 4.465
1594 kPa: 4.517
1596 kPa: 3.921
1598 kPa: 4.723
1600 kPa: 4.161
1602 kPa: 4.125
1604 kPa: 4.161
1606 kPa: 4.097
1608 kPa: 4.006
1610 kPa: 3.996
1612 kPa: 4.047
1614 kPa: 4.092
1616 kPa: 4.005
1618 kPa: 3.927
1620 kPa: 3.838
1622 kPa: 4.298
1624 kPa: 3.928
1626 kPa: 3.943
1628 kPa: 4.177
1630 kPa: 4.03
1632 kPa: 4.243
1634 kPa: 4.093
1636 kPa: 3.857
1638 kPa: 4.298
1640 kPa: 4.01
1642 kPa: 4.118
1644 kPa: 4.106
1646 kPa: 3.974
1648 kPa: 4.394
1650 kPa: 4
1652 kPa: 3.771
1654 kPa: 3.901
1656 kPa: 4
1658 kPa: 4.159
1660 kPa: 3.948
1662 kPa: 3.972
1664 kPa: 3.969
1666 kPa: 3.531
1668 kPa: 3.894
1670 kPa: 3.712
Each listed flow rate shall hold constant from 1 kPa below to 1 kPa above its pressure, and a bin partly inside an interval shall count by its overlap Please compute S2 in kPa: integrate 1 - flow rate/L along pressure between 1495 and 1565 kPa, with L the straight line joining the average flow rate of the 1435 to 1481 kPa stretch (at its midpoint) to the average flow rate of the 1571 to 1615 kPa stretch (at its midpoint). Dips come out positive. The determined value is 4.3 kPa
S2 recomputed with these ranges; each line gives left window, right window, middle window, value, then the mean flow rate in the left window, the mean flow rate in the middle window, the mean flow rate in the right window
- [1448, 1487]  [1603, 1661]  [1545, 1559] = 0.82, 4.35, 3.95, 4.05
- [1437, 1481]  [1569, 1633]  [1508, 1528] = 1.36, 4.33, 3.98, 4.18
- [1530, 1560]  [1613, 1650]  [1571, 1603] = -2.18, 3.99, 4.3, 4.07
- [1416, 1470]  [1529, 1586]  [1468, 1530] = 1.41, 4.2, 4.07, 4.13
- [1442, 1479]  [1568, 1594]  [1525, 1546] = 1.79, 4.38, 3.97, 4.32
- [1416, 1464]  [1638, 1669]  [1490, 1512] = 0.73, 4.16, 3.98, 3.99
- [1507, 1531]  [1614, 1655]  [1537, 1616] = -2.88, 3.98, 4.16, 4.05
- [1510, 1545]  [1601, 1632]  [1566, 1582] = -1.04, 4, 4.29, 4.05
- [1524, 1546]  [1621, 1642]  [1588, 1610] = -0.98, 3.98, 4.23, 4.09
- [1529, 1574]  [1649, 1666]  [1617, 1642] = -0.48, 4.09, 4.06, 3.94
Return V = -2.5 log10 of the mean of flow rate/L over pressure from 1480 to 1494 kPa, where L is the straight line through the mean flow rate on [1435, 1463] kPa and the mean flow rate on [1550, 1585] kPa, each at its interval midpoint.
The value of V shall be 0.037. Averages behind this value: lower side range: 4.24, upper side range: 4.22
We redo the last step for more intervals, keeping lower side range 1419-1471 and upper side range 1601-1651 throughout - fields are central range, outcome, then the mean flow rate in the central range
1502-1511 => 0.07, 3.9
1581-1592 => -0.06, 4.34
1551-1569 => -0.02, 4.19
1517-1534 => 0.05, 3.94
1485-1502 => 0.03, 4.03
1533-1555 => 0.05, 3.94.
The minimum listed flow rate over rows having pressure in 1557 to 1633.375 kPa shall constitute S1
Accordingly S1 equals 3.838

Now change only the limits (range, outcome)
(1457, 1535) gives 3.632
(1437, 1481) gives 3.798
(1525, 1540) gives 3.749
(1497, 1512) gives 3.835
